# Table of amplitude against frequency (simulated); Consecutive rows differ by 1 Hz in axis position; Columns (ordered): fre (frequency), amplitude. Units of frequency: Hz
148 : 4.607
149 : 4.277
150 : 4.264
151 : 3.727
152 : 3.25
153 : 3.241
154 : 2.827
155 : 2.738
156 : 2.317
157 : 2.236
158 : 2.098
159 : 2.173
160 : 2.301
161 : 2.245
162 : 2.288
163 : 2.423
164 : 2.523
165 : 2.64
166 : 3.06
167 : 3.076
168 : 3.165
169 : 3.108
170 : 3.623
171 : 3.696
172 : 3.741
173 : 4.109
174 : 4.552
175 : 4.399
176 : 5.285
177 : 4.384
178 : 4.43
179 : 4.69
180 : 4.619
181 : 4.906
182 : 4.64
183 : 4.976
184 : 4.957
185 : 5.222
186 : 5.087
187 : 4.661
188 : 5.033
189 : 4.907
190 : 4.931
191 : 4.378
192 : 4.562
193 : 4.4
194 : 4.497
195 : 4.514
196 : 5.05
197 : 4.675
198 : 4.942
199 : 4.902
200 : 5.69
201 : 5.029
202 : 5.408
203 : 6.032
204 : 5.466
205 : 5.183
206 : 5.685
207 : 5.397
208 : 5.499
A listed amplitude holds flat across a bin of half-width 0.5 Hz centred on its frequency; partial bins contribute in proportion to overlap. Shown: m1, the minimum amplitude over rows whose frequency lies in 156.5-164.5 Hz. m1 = 2.098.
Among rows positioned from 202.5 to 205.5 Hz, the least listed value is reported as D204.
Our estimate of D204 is 5.183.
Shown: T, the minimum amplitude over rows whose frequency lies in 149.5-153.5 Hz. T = 3.241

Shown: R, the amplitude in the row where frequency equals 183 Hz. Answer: 4.976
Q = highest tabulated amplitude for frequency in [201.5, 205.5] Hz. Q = 6.032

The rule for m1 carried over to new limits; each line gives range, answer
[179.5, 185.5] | 4.619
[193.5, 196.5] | 4.497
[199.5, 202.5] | 5.029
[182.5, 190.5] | 4.661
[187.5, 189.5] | 4.907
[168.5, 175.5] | 3.108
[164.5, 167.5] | 2.64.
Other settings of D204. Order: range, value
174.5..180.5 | 4.384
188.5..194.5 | 4.378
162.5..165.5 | 2.423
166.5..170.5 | 3.076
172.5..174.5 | 4.109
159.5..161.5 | 2.245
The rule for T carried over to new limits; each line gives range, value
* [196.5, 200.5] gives 4.675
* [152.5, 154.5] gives 2.827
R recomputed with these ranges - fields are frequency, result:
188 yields 5.033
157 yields 2.236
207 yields 5.397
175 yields 4.399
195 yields 4.514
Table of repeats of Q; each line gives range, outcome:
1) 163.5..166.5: 3.06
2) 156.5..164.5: 2.523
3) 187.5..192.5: 5.033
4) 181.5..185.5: 5.222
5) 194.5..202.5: 5.69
